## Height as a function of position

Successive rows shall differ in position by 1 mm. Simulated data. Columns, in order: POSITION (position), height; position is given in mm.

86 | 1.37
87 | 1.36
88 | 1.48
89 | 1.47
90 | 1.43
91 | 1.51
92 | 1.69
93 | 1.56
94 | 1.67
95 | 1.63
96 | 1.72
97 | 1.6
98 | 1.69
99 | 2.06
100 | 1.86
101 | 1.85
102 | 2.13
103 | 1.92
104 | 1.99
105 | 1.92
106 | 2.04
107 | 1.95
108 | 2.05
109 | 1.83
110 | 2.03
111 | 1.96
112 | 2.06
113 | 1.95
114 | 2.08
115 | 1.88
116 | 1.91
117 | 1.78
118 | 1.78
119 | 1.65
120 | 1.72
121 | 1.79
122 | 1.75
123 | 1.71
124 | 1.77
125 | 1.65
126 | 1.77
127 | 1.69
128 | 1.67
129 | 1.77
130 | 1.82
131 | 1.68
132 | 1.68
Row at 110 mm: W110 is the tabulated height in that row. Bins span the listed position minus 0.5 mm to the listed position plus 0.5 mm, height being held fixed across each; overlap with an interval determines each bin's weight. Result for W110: 2.03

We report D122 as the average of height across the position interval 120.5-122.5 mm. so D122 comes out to 1.77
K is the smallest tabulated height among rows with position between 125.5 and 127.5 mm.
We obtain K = 1.69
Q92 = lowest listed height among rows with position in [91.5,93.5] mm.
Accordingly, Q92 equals 1.56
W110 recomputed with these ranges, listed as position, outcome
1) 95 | 1.63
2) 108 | 2.05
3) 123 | 1.71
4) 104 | 1.99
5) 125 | 1.65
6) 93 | 1.56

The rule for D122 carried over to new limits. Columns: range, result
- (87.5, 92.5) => 1.52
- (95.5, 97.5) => 1.66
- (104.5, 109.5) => 1.96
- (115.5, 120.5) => 1.77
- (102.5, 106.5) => 1.97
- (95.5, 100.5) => 1.79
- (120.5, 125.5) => 1.73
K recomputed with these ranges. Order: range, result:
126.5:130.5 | 1.67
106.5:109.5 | 1.83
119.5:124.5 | 1.71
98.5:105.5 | 1.85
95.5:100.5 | 1.6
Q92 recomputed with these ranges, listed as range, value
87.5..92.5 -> 1.43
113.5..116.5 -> 1.88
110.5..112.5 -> 1.96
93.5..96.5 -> 1.63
